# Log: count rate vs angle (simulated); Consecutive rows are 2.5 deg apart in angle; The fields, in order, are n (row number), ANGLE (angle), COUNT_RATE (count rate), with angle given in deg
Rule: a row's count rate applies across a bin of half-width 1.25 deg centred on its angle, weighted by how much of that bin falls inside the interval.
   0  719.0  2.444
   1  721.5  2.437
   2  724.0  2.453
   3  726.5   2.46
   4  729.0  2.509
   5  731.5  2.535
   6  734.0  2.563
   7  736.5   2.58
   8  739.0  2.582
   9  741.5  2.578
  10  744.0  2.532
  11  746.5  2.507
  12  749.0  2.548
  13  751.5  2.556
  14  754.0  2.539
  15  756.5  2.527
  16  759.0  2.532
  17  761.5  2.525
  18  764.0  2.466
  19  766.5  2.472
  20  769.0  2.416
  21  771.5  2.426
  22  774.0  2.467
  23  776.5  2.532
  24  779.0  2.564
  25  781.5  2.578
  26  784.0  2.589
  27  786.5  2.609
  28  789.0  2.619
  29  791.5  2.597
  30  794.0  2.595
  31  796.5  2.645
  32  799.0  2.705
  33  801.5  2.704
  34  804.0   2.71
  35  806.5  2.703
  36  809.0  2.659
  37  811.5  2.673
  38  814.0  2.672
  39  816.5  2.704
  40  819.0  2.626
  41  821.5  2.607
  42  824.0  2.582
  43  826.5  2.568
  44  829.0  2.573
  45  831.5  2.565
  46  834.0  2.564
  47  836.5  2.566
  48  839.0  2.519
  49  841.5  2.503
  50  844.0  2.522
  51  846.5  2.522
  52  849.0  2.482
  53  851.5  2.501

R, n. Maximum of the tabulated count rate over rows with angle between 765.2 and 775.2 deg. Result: 2.472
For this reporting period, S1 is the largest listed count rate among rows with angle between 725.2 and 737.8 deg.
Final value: 2.58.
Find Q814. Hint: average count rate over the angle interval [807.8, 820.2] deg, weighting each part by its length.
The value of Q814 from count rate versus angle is 2.67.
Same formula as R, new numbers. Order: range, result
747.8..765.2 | 2.556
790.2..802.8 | 2.705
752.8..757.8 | 2.539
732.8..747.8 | 2.582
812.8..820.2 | 2.704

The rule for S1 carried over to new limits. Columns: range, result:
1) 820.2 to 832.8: 2.607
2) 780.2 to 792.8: 2.619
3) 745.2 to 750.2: 2.548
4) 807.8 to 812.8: 2.673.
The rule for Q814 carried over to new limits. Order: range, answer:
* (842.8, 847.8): 2.52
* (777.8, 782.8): 2.57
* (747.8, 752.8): 2.55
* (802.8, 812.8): 2.69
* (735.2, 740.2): 2.58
